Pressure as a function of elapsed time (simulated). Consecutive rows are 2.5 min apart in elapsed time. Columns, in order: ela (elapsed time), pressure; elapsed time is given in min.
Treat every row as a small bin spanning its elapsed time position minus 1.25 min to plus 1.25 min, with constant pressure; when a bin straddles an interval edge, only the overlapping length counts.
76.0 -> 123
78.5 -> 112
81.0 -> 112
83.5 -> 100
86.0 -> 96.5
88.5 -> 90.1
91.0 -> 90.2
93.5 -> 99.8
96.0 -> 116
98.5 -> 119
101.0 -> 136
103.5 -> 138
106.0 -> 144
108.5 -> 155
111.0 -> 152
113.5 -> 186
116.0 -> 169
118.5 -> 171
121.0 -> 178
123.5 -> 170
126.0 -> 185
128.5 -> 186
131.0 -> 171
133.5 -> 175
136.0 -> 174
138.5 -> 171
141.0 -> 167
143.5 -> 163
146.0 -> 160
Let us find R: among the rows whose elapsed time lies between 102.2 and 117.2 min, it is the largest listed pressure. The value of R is 186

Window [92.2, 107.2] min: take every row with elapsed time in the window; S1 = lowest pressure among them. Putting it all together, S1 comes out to 99.8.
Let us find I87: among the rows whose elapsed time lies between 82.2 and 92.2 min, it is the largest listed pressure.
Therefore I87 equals 100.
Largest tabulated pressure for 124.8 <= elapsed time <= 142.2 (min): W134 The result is 186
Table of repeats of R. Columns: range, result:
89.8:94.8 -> 99.8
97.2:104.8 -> 138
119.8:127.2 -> 185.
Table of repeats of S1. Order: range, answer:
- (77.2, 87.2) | 96.5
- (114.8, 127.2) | 169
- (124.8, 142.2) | 167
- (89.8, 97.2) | 90.2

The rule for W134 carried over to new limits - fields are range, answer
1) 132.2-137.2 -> 175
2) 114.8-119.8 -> 171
